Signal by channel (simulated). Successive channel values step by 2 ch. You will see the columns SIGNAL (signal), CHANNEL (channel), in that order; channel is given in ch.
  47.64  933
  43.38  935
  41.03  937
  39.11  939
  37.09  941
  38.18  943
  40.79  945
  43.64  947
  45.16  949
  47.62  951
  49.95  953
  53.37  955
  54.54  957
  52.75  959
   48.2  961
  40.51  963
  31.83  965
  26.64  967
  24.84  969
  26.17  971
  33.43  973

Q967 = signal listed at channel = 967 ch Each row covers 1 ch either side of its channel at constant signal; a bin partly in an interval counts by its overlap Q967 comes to 26.64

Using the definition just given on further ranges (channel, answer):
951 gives 47.62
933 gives 47.64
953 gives 49.95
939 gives 39.11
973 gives 33.43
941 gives 37.09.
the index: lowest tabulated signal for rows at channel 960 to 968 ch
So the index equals 26.64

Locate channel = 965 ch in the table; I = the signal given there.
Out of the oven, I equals 31.83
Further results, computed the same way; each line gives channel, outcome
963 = 40.51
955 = 53.37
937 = 41.03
